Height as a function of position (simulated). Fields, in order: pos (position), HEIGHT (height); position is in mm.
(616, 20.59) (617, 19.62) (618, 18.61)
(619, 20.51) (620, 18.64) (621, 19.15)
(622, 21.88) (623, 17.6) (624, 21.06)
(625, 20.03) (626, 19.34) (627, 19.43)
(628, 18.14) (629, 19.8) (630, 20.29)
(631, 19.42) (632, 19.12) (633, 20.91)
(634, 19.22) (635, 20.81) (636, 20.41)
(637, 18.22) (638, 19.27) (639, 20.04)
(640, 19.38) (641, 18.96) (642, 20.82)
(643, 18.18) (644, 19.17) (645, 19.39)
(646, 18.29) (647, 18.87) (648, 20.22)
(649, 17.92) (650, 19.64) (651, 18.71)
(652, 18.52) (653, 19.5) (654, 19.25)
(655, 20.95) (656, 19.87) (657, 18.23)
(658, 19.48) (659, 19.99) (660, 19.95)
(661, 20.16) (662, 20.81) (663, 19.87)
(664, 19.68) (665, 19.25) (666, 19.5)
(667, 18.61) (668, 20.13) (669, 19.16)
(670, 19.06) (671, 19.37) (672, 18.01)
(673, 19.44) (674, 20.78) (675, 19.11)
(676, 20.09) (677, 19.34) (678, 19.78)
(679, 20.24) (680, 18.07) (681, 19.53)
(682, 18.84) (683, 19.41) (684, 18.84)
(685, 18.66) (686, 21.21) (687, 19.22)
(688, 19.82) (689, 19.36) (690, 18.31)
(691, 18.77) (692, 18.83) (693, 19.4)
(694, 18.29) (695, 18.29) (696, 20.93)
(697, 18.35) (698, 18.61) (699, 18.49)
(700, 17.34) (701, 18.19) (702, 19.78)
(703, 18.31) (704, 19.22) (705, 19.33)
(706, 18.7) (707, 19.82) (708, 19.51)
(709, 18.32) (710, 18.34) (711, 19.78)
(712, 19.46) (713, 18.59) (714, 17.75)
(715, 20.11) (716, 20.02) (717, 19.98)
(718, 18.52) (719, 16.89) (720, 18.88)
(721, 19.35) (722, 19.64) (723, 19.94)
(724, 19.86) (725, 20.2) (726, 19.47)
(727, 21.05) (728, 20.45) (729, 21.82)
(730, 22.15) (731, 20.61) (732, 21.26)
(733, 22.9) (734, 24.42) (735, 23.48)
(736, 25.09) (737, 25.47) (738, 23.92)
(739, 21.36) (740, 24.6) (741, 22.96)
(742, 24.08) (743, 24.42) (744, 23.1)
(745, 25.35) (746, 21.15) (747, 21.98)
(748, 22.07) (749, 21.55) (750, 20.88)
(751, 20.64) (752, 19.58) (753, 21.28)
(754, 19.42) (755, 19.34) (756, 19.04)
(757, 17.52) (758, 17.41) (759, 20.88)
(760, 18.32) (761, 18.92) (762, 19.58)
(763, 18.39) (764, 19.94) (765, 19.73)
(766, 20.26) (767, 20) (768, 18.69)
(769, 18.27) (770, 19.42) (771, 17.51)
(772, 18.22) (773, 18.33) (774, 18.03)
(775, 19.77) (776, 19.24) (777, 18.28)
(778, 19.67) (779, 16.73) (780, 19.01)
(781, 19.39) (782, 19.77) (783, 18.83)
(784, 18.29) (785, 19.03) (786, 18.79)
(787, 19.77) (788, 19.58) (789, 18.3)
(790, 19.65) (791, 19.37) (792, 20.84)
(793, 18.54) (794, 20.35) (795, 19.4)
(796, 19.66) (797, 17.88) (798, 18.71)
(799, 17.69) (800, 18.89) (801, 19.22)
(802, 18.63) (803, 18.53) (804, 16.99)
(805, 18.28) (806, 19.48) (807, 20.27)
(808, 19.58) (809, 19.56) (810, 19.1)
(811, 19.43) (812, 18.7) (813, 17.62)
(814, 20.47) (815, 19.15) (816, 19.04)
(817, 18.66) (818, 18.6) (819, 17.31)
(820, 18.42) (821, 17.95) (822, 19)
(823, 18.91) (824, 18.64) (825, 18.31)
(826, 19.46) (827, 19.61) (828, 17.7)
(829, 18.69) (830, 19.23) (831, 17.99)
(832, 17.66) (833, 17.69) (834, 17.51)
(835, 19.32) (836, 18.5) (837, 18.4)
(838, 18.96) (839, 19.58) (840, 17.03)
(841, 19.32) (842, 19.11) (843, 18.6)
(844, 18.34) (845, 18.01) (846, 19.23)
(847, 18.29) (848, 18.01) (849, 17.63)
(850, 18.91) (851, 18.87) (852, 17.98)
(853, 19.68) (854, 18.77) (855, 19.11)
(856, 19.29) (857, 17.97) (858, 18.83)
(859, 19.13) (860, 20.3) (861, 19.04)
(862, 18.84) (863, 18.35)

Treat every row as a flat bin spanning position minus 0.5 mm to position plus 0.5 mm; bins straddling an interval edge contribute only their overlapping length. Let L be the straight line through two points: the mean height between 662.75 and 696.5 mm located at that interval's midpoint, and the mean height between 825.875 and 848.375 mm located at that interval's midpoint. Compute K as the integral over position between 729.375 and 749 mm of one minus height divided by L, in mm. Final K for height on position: -4.2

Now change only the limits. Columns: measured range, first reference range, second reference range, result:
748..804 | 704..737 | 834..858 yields 1.1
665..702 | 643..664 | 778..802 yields 0.3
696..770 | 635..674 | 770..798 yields -4.6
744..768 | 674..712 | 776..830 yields -1.5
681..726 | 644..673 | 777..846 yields 0.3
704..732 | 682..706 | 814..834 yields -1.0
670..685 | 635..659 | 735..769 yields 0.4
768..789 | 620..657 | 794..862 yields 0.2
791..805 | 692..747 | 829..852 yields 0.2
